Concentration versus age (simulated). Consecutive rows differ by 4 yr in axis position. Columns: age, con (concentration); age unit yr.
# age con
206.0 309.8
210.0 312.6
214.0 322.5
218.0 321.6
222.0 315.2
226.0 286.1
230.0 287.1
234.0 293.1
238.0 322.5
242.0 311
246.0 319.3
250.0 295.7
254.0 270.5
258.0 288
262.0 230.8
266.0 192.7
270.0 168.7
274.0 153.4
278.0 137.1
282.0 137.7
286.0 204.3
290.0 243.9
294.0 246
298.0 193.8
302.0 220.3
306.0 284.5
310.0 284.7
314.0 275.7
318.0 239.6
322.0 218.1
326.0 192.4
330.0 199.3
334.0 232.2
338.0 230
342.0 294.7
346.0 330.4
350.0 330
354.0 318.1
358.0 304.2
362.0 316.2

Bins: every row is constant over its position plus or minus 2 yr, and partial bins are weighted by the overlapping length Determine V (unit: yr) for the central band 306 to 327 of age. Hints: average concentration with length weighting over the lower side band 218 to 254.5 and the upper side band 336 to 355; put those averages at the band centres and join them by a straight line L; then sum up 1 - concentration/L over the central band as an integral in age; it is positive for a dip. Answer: 3.6 yr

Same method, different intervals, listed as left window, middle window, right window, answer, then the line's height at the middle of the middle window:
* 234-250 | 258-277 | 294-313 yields 6.09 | 285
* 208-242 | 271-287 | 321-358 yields 7.31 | 287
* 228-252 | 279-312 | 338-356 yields 8.88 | 307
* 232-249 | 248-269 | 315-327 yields 2.91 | 291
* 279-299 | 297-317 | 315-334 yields -4.16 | 210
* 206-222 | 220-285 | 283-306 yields 6.14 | 272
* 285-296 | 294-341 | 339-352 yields 6.04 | 272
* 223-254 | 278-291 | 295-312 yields 3.91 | 262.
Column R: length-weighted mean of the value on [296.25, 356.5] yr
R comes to 257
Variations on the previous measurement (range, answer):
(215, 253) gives 305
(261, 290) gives 178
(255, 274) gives 216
